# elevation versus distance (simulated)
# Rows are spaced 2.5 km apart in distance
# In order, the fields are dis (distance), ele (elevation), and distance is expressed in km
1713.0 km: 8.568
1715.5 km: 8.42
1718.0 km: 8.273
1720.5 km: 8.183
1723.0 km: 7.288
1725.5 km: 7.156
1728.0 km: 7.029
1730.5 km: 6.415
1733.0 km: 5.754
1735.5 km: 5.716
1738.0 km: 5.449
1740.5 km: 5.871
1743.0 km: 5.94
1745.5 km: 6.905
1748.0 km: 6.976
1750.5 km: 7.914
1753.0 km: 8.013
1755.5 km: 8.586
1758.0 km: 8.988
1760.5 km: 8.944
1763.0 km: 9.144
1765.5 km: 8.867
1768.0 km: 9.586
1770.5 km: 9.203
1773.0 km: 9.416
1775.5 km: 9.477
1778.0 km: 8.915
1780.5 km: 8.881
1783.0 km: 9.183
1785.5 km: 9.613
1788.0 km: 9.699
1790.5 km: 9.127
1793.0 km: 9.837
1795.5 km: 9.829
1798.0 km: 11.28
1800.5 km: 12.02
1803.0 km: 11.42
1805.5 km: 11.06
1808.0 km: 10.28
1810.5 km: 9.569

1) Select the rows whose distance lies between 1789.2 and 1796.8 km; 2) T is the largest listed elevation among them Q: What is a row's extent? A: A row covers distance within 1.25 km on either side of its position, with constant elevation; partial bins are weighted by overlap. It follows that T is 9.837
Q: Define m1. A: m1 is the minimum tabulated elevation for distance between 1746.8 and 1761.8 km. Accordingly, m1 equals 6.976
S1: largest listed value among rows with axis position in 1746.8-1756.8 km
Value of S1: 8.586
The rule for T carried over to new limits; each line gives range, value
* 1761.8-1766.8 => 9.144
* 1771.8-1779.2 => 9.477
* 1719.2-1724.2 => 8.183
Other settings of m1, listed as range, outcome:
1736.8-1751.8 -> 5.449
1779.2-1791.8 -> 8.881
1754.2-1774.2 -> 8.586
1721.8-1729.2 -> 7.029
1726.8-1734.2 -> 5.754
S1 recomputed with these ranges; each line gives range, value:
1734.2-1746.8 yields 6.905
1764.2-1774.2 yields 9.586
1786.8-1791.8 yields 9.699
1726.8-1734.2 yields 7.029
